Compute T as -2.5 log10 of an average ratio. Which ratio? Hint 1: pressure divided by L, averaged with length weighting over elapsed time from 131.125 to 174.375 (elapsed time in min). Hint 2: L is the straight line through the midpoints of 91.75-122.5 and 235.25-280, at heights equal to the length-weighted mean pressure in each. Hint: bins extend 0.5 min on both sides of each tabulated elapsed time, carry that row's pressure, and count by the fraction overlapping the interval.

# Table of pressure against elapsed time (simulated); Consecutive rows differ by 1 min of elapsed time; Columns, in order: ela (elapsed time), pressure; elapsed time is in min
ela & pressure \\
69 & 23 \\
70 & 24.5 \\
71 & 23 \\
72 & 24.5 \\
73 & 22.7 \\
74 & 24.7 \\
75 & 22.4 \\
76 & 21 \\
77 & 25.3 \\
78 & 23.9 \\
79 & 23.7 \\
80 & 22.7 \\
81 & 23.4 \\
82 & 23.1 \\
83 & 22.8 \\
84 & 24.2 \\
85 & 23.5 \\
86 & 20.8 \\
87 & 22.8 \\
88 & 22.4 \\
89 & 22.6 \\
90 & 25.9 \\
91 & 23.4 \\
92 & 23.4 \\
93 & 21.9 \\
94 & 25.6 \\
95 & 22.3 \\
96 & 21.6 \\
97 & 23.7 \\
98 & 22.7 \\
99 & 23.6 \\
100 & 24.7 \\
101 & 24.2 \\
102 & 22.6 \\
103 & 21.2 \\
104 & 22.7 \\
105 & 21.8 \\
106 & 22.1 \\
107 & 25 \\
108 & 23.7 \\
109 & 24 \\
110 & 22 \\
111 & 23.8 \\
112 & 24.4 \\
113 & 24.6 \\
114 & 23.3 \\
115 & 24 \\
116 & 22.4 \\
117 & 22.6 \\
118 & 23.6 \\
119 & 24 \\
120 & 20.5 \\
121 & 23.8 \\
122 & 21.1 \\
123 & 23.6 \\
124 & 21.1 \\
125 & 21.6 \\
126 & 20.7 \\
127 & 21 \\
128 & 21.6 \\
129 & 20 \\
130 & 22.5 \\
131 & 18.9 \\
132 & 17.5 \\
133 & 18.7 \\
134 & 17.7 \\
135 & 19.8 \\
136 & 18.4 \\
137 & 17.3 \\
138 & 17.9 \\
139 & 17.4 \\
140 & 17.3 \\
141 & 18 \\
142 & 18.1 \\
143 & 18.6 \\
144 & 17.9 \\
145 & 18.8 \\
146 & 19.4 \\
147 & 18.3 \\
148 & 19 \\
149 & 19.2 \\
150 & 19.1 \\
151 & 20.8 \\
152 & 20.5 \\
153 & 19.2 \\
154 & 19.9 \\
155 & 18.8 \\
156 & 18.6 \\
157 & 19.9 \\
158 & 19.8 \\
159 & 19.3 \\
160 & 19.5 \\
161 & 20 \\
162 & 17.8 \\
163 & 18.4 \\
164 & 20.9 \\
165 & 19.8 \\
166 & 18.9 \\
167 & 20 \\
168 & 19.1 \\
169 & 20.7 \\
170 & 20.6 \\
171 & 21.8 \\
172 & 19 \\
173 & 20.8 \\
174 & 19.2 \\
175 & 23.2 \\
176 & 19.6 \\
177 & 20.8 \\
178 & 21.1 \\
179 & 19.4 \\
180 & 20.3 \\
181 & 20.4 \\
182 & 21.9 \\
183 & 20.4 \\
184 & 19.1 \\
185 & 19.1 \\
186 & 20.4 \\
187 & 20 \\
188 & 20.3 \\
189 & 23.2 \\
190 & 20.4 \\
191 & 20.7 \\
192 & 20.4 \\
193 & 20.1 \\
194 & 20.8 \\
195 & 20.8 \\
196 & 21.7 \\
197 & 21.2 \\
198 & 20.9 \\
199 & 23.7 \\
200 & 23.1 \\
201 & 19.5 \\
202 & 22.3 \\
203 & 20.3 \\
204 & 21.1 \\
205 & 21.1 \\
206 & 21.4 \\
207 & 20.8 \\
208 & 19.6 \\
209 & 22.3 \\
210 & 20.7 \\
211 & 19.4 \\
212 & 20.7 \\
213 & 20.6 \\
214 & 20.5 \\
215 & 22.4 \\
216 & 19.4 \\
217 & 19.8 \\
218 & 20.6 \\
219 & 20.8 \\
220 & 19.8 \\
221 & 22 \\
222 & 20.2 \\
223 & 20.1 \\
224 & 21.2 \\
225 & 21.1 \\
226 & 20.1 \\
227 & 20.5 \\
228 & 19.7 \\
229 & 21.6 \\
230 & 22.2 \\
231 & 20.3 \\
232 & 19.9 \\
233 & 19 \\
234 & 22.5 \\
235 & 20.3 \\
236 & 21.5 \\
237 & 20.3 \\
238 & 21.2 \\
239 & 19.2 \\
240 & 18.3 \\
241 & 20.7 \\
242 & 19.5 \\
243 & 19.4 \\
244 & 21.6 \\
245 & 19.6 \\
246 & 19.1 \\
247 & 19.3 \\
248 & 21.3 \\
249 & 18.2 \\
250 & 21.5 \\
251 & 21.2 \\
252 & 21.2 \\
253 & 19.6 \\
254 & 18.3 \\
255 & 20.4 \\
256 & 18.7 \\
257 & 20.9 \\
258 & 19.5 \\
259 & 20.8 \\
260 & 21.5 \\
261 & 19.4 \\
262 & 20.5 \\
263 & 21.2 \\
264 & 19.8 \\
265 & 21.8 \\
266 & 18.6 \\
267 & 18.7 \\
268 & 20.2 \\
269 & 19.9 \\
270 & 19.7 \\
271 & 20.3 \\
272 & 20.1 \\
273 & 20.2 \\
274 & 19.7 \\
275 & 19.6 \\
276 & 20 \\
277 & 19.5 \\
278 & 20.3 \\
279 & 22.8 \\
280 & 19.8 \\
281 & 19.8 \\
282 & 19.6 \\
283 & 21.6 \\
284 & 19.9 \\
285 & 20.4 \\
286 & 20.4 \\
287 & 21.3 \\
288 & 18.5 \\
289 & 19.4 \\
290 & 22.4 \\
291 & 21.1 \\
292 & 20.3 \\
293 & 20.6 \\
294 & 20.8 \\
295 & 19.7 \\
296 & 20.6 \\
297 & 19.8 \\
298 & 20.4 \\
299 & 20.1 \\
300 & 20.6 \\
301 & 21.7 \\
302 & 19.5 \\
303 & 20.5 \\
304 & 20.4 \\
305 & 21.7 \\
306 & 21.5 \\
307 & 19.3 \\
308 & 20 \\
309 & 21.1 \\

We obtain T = 0.16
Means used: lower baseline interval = 23.1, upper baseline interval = 20.1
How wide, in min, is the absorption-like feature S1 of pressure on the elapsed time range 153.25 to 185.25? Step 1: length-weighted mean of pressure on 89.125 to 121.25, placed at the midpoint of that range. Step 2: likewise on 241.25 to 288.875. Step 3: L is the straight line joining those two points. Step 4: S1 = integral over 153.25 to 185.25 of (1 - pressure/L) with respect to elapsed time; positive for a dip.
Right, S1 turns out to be 3.0 min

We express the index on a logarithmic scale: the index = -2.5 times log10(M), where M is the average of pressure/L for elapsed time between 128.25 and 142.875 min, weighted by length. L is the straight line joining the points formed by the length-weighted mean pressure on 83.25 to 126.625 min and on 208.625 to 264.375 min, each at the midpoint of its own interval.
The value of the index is 0.20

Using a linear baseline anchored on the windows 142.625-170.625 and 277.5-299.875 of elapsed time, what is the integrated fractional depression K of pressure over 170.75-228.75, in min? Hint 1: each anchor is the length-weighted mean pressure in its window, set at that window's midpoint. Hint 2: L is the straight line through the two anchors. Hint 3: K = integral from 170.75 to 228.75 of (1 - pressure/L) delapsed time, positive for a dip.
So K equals -2.9 min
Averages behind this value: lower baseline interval 19.4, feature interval 20.7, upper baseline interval 20.4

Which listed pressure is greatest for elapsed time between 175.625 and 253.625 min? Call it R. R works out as 23.7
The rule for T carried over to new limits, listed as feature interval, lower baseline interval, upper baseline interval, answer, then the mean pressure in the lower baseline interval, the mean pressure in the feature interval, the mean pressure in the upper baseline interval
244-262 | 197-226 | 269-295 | 0.02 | 20.9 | 20.1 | 20.3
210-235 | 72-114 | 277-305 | 0.04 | 23.3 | 20.6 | 20.5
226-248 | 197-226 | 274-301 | 0.02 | 20.9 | 20.3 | 20.4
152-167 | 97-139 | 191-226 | 0.11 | 21.8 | 19.4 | 20.9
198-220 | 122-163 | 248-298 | -0.06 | 19.3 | 20.9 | 20.2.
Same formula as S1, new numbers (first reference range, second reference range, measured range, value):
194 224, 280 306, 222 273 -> 1.2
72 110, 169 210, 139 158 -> 2.5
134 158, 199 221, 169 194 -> -0.7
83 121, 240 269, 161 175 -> 1.2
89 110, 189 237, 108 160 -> 4.9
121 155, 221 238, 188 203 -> -0.8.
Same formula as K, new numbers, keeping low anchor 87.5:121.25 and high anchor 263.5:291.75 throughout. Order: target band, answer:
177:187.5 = 0.78 min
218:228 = 0.26 min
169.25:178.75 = 0.59 min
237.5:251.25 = 0.52 min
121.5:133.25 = 1.08 min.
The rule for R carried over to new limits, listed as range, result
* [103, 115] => 25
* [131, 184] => 23.2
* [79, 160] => 25.9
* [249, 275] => 21.8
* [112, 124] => 24.6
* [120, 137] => 23.8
